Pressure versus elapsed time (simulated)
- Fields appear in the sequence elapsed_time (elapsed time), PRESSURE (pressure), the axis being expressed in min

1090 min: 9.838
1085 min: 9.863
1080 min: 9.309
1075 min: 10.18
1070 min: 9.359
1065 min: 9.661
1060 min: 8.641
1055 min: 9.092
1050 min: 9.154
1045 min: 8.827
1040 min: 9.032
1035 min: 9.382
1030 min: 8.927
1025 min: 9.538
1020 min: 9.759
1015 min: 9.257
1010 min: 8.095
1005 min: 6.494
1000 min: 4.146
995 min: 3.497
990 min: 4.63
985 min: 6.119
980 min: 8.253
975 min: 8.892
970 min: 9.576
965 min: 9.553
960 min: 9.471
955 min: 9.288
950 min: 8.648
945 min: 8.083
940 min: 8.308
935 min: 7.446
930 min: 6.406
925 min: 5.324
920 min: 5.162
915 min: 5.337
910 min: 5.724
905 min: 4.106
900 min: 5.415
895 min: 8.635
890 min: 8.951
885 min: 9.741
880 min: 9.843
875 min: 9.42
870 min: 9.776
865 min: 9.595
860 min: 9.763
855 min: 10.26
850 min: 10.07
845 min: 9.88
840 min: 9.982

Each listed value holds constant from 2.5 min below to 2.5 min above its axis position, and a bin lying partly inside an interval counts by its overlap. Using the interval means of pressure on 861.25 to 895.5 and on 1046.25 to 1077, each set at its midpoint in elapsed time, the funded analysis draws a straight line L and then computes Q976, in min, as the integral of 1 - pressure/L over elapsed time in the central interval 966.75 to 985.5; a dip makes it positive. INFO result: 1.8 min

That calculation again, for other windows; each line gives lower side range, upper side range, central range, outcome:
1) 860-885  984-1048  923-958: 3.8 min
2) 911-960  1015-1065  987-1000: 6.5 min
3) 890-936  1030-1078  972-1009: 7.7 min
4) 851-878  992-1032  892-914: 7.6 min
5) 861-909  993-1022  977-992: 1.5 min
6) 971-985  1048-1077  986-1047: 8.4 min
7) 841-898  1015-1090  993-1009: 7.4 min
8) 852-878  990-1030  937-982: -4.5 min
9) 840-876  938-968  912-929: 7.1 min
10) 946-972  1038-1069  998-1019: 4.3 min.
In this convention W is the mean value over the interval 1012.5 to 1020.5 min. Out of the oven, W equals 9.45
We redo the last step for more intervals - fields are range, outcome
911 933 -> 5.61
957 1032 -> 7.75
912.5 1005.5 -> 7.1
